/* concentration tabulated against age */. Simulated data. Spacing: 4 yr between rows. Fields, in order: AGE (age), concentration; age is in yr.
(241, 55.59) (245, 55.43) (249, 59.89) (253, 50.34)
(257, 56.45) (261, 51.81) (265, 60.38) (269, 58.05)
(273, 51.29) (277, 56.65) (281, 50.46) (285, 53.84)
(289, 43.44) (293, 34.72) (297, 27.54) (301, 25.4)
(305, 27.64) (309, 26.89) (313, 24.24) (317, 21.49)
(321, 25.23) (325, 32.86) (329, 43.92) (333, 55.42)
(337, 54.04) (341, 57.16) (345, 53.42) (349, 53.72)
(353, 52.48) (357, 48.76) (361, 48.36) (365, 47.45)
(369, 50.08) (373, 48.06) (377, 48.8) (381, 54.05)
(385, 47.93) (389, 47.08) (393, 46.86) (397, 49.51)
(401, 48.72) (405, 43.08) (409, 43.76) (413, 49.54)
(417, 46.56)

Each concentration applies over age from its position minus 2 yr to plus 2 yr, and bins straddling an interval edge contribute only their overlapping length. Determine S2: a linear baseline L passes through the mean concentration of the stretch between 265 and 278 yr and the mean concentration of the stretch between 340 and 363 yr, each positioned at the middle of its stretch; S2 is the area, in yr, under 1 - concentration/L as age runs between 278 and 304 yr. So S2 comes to 7.40 yr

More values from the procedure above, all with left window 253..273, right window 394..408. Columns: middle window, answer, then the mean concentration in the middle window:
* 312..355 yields 6.2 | 43.5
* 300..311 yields 5.4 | 26.8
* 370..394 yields -0.4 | 48.9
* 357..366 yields 0.2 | 48.1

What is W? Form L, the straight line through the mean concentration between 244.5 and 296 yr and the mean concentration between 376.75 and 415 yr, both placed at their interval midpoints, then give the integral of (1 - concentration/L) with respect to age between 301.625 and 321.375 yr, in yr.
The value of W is 9.96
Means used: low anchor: 51.9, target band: 25.1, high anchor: 47.9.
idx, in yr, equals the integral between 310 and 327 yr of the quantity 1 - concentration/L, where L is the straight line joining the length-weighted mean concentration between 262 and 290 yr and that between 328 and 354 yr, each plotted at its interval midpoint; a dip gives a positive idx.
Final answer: 8.7 yr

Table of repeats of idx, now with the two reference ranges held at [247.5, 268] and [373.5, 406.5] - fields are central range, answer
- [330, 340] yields -0.48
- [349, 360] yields -0.14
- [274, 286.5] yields 0.24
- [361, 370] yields 0.21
